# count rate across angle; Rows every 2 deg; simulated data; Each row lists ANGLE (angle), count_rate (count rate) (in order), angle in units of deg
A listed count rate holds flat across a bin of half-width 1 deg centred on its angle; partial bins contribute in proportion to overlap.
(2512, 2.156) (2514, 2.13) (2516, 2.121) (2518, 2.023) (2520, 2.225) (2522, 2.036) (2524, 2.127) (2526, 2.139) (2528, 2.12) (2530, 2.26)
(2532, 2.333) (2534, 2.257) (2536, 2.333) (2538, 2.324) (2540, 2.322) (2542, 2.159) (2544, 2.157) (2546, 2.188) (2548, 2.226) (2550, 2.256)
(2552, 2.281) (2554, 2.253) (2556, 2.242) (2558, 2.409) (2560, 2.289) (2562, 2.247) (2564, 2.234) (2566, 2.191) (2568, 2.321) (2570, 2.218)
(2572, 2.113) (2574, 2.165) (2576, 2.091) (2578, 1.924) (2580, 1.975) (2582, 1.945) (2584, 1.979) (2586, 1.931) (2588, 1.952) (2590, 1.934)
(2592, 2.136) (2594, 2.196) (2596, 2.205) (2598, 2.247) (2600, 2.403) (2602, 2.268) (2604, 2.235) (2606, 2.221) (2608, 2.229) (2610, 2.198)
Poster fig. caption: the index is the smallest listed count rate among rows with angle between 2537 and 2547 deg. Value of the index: 2.157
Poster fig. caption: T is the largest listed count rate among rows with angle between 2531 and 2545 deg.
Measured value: 2.333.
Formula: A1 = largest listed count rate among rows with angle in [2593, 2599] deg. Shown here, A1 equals 2.247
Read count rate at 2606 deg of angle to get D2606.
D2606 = 2.221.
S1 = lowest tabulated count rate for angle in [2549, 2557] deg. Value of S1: 2.242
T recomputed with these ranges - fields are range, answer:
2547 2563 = 2.409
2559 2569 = 2.321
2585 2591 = 1.952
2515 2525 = 2.225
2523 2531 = 2.26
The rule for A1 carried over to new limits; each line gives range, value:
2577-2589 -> 1.979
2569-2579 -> 2.218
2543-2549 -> 2.226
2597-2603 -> 2.403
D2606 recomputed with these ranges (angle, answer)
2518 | 2.023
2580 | 1.975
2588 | 1.952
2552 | 2.281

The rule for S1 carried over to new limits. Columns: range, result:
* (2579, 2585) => 1.945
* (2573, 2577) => 2.091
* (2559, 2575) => 2.113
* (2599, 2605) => 2.235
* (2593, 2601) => 2.196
